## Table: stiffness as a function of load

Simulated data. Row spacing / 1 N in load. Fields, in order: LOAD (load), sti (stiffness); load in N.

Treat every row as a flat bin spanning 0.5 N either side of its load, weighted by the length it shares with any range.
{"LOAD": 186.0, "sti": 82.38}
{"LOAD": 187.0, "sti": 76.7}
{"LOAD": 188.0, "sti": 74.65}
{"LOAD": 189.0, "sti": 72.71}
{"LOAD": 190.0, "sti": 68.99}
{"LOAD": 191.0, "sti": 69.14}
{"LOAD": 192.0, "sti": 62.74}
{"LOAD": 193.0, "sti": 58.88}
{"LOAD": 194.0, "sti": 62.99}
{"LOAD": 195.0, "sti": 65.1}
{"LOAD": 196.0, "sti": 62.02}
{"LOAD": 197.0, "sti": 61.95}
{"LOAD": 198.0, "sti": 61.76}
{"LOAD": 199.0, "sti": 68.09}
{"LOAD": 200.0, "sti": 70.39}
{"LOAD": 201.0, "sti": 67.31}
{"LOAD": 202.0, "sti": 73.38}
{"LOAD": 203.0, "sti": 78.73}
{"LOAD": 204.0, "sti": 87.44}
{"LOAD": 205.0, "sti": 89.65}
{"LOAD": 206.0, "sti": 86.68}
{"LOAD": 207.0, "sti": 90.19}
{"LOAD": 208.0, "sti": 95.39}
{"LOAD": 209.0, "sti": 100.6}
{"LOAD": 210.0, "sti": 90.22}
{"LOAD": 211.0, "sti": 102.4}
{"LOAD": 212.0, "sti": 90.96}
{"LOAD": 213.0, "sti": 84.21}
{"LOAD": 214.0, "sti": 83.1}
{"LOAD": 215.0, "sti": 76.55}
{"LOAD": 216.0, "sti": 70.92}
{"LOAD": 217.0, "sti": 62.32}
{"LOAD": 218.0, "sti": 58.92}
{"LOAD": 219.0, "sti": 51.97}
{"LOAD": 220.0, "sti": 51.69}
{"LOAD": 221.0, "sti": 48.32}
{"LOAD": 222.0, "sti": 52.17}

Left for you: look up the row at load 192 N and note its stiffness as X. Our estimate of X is 62.74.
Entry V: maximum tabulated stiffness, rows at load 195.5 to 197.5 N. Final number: 62.02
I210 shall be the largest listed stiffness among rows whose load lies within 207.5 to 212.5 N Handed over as 102.4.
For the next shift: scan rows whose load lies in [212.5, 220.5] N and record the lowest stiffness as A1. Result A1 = 51.69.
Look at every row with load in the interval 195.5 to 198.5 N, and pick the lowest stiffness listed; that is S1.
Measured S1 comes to 61.76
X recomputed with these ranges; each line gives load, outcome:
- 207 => 90.19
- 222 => 52.17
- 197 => 61.95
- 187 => 76.7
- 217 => 62.32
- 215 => 76.55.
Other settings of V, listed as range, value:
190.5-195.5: 69.14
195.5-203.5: 78.73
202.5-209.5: 100.6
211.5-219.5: 90.96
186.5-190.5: 76.7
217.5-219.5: 58.92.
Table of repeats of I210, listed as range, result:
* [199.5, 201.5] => 70.39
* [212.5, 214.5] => 84.21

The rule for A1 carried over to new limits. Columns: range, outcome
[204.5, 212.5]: 86.68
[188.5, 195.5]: 58.88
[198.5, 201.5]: 67.31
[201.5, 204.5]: 73.38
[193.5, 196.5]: 62.02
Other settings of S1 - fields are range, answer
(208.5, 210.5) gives 90.22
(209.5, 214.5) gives 83.1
